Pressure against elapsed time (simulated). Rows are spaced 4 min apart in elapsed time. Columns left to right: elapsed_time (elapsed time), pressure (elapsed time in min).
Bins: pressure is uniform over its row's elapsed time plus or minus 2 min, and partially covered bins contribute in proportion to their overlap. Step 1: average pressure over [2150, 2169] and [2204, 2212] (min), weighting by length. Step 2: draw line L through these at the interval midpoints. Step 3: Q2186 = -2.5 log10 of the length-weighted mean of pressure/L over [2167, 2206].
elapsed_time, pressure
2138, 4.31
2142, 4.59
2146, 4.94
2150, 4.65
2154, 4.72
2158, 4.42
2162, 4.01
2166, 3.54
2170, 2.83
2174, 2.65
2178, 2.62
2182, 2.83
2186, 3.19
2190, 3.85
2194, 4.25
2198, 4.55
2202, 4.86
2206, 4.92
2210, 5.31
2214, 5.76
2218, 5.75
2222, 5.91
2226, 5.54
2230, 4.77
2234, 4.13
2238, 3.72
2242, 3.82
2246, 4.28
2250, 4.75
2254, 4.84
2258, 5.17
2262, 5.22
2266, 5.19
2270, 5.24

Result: 0.30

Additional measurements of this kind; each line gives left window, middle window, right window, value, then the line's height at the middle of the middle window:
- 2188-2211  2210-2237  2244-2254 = -0.147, 4.59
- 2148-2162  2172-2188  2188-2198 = 0.450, 4.27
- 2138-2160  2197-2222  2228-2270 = -0.143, 4.62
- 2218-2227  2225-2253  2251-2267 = 0.231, 5.45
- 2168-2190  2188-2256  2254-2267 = -0.186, 4.09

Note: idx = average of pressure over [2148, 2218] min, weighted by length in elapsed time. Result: 4.1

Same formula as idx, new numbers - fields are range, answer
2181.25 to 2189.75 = 3.21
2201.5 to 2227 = 5.47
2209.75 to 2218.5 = 5.64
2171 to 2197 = 3.27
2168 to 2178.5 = 2.71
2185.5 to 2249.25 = 4.7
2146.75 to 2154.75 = 4.72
